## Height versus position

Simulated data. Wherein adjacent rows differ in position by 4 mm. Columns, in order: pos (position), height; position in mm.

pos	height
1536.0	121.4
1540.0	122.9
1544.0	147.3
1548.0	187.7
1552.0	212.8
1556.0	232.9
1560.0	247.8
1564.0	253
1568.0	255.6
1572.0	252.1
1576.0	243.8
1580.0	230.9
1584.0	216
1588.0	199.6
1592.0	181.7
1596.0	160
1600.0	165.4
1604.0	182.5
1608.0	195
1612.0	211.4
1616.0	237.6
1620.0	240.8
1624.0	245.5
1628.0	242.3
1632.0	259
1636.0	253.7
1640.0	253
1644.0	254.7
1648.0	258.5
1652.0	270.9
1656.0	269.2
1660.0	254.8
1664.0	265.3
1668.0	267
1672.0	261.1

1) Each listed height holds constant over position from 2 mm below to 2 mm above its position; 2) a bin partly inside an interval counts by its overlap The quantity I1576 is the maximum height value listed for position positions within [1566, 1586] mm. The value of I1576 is 255.6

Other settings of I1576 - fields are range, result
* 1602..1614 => 211.4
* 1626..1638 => 259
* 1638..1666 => 270.9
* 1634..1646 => 254.7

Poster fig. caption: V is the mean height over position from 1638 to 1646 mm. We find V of 254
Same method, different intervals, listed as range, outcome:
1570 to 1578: 248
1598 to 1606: 174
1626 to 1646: 253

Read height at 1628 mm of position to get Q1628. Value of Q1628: 242.3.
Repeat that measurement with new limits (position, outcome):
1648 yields 258.5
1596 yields 160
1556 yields 232.9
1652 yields 270.9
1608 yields 195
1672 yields 261.1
